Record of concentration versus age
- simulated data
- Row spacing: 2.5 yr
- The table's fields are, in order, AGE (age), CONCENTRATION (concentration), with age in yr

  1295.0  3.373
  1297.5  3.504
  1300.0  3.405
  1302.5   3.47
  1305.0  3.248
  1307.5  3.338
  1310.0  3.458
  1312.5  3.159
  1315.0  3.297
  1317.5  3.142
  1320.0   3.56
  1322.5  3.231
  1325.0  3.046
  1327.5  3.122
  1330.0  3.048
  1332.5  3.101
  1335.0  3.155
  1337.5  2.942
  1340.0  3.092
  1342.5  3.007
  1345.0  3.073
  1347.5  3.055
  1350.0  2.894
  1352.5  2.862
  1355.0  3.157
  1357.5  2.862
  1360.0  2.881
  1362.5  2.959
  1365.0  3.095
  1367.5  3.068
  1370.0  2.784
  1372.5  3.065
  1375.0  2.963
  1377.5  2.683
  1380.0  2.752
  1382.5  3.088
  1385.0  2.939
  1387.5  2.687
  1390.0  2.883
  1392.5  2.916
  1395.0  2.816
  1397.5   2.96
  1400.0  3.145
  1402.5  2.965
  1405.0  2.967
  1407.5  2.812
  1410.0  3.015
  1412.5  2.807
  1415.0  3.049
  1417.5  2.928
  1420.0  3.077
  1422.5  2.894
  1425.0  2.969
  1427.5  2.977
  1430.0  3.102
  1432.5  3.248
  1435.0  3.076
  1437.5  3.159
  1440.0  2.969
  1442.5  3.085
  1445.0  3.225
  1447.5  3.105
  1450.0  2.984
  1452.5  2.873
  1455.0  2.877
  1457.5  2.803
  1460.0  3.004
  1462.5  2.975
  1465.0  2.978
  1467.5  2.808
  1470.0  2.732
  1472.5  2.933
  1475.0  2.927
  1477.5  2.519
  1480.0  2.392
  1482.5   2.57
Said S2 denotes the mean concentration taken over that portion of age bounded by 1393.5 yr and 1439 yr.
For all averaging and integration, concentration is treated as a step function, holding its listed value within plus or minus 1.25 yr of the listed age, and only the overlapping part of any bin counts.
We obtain 3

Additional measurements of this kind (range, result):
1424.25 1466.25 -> 3.02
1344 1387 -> 2.95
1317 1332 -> 3.19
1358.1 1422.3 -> 2.93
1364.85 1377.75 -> 2.95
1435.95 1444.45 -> 3.08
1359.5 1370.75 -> 2.97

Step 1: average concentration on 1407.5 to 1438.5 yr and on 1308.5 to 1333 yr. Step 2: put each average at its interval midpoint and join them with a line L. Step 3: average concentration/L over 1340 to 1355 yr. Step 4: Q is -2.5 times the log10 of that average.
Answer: 0.06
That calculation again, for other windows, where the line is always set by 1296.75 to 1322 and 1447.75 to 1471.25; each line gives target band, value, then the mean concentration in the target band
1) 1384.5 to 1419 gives 0.055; 2.92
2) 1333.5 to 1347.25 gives 0.070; 3.05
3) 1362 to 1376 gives 0.064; 2.99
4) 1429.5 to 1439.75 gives -0.055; 3.13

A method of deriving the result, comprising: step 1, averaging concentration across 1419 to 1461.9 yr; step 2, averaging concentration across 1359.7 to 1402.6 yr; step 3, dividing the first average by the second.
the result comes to 1.0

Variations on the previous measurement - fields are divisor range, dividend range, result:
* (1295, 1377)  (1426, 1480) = 0.95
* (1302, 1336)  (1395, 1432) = 0.92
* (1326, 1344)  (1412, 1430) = 0.97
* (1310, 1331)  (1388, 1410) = 0.91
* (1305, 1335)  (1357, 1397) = 0.90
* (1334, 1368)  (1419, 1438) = 1.02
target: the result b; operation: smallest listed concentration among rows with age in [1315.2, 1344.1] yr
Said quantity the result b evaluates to 2.942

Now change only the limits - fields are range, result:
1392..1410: 2.812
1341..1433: 2.683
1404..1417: 2.807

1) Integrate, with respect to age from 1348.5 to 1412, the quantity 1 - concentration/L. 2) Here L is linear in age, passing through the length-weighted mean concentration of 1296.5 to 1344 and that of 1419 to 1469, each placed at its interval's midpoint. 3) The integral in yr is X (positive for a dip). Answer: 3.9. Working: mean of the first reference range 3.23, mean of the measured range 2.93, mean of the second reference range 3.01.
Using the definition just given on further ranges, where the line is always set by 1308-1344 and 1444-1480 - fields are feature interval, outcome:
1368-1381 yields 0.9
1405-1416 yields 0.3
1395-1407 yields 0.2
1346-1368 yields 0.9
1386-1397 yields 0.7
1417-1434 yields -0.4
